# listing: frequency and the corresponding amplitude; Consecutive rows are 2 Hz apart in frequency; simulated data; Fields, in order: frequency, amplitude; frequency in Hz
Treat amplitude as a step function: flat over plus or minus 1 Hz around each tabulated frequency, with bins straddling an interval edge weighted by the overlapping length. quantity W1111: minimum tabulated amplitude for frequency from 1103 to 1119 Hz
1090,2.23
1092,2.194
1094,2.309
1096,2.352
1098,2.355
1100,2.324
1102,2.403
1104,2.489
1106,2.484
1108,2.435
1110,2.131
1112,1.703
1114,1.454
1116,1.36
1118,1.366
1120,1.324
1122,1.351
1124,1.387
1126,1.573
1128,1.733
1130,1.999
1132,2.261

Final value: 1.36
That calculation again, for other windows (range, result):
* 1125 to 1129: 1.573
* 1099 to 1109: 2.324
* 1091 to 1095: 2.194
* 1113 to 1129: 1.324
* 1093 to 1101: 2.309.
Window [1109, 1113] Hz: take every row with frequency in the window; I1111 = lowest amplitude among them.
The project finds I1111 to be 1.703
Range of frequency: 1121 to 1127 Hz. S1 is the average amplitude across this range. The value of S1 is 1.44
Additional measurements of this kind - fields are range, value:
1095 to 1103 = 2.36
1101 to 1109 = 2.45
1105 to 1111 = 2.35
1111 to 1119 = 1.47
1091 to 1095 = 2.25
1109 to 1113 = 1.92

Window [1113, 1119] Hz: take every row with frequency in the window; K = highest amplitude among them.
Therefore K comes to 1.454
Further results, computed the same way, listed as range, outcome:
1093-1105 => 2.489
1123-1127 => 1.573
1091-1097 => 2.352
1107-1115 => 2.435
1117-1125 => 1.387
